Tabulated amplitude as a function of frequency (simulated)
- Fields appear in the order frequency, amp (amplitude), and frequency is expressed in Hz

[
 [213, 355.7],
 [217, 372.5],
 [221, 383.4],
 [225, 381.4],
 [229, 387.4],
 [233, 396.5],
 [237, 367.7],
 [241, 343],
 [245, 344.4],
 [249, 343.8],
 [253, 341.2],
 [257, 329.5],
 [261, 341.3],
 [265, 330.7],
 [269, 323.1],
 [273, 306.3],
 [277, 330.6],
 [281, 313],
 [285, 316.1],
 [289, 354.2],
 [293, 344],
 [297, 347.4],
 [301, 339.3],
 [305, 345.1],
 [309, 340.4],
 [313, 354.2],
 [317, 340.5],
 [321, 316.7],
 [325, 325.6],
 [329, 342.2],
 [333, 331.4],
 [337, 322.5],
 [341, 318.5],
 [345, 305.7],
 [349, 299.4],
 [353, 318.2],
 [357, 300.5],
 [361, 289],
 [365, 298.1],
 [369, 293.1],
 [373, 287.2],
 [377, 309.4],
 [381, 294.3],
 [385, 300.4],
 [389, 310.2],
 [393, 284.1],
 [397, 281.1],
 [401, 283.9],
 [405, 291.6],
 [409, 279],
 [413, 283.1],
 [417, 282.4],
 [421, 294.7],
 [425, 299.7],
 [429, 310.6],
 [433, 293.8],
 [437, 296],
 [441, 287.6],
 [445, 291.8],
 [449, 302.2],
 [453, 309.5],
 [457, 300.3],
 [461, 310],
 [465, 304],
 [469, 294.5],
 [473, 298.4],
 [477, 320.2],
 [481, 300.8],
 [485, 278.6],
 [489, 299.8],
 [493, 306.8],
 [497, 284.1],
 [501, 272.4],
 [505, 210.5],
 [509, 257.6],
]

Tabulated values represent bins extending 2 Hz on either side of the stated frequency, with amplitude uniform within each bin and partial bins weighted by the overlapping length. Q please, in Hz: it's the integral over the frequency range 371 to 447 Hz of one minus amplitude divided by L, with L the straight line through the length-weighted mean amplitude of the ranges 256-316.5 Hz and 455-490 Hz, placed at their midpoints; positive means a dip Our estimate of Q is 4.76 Hz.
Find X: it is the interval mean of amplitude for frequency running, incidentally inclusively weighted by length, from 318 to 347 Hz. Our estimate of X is 324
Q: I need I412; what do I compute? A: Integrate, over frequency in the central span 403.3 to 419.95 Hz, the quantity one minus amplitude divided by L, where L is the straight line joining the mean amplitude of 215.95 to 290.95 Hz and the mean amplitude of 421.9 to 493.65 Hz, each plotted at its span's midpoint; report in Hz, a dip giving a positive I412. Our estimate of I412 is 1.41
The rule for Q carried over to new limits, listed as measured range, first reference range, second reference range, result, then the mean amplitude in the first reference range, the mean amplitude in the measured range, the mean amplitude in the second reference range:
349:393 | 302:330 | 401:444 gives 2.03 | 338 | 299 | 291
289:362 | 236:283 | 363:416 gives -3.57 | 334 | 328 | 292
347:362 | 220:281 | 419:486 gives 0.96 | 348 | 303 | 300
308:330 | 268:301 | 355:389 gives -1.32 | 330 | 336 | 297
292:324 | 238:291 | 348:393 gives -2.14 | 333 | 340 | 299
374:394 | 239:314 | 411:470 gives 0.70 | 336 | 300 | 297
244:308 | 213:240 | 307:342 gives 3.73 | 378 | 334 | 333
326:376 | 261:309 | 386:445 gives 0.44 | 333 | 309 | 291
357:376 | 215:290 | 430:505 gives 1.55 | 348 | 294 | 295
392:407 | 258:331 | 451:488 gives 1.40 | 334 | 285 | 302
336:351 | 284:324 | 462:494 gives 0.92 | 340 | 311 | 300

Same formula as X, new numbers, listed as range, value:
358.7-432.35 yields 293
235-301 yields 336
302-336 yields 337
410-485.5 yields 298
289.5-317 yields 345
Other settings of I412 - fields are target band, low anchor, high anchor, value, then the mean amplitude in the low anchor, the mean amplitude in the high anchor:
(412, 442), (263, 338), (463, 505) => 1.04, 333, 292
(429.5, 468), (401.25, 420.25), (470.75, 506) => -1.81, 285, 288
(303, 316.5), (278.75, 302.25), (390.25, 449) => -0.70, 335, 291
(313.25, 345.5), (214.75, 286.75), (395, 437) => -0.76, 347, 290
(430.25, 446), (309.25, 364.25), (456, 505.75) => 0.40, 320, 293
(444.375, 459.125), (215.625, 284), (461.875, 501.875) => 0.09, 348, 297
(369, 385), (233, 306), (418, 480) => 0.95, 338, 301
